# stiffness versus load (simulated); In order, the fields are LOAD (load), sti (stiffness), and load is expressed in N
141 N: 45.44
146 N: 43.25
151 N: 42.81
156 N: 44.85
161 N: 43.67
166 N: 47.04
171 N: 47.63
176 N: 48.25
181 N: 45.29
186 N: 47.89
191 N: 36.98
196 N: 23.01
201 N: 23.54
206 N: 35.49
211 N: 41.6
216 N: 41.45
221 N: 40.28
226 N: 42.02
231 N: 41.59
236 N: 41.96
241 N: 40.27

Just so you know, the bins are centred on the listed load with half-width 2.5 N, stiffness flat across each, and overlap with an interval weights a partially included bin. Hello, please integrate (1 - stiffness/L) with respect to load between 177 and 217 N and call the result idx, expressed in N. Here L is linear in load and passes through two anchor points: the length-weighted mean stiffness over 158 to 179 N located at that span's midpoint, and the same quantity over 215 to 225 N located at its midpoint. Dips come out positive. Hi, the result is 5.8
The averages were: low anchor 46.6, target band 37.2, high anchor 41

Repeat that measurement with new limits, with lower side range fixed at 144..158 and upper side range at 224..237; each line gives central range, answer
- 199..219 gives 3.0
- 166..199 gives 1.0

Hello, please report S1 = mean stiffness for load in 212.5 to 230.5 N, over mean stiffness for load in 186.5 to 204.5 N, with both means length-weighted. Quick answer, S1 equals 1.35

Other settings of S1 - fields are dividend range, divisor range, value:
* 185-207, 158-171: 0.70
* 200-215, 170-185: 0.75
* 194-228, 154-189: 0.77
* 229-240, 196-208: 1.49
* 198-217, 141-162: 0.79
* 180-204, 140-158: 0.79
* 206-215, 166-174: 0.84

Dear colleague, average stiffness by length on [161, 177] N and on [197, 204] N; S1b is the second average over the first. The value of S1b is 0.5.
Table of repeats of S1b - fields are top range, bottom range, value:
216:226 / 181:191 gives 0.92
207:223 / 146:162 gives 0.93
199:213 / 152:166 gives 0.75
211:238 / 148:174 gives 0.92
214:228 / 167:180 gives 0.87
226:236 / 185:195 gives 1.08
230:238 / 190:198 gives 1.44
